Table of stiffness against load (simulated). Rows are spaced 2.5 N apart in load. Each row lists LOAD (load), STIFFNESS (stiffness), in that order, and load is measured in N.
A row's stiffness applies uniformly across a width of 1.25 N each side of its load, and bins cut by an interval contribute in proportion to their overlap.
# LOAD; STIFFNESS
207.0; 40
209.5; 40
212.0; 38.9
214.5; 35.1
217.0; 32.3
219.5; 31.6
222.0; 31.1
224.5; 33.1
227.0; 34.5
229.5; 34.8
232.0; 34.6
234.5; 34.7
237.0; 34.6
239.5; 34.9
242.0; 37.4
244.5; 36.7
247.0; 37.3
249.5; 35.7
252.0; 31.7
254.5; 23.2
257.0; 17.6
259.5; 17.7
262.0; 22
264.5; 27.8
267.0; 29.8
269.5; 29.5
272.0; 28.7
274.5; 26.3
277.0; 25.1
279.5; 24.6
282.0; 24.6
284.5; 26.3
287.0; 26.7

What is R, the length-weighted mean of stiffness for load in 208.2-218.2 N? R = 36.6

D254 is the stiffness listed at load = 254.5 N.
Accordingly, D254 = 23.2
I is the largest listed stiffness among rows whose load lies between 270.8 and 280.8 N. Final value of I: 28.7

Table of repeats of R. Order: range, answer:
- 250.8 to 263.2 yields 22.4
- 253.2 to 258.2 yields 20.5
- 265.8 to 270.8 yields 29.6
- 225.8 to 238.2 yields 34.6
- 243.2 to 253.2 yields 35.4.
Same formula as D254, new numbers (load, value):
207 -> 40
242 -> 37.4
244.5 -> 36.7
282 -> 24.6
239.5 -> 34.9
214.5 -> 35.1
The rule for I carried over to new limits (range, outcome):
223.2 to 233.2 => 34.8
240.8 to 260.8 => 37.4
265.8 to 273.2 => 29.8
